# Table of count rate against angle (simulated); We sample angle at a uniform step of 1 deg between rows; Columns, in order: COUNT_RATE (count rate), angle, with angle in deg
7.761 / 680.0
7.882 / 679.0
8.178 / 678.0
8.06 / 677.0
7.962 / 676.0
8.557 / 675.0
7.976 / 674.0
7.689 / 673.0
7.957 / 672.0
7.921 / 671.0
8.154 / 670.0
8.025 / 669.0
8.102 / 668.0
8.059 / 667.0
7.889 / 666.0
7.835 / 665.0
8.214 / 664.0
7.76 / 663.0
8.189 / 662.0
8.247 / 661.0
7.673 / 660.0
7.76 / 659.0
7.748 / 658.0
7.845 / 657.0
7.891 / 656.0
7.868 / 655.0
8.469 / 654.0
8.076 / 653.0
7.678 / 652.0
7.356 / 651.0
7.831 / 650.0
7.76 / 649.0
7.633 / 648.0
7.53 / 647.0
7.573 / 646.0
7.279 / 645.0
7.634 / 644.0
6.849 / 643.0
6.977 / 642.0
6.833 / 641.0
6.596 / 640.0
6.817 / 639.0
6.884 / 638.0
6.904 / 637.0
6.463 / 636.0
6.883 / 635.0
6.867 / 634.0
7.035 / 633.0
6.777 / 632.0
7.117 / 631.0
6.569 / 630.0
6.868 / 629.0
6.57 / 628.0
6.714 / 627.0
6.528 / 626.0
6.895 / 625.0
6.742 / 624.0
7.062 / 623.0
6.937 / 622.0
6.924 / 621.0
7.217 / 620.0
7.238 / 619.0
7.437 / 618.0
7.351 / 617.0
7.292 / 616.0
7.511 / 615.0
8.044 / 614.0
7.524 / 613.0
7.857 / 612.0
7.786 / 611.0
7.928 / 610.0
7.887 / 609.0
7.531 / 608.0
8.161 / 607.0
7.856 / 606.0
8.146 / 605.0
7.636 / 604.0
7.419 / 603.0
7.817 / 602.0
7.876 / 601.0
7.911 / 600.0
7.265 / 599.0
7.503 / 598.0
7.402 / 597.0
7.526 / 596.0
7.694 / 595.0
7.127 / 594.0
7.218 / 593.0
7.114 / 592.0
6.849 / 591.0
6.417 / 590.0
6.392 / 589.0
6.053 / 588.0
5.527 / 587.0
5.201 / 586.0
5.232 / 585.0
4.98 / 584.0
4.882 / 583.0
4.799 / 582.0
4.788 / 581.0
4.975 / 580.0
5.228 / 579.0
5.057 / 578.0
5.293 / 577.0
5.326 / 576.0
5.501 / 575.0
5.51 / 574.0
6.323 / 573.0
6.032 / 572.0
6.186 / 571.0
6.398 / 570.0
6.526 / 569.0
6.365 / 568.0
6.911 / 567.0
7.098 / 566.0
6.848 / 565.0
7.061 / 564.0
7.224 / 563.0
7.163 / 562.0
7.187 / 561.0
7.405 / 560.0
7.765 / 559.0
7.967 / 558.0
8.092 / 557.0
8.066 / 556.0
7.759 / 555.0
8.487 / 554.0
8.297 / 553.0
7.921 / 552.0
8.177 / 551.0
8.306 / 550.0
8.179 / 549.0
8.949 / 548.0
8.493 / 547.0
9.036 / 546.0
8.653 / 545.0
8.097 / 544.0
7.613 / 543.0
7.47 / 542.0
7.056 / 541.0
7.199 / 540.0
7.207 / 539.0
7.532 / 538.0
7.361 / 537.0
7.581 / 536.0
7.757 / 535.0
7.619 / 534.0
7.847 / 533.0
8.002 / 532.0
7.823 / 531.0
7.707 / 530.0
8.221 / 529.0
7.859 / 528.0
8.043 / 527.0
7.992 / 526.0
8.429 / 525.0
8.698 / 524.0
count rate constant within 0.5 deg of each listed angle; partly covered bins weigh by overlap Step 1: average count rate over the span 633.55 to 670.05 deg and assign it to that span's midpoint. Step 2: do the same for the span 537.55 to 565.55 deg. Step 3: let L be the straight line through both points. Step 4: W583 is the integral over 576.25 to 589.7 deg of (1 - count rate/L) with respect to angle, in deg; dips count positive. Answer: 4.3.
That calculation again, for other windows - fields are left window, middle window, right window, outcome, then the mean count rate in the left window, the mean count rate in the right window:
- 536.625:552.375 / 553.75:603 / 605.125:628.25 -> 7.0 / 7.96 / 7.37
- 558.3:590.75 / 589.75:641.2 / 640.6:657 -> -2.7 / 6.07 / 7.59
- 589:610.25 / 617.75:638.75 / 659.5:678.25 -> 2.3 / 7.51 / 8.02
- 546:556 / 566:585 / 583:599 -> 4.2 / 8.31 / 6.52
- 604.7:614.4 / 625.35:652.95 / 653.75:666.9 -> 2.9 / 7.86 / 7.95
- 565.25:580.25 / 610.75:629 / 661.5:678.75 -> -0.6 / 5.95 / 8.03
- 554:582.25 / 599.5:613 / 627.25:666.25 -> -1.7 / 6.51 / 7.4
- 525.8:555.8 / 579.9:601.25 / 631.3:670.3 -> 3.7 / 7.94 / 7.53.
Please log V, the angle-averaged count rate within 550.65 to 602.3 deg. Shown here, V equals 6.68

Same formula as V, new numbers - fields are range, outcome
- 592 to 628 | 7.44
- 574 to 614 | 6.69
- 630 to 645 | 6.9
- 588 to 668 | 7.4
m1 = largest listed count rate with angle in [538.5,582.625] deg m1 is 9.036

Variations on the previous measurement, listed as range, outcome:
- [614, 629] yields 8.044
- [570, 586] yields 6.398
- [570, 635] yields 8.161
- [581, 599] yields 7.694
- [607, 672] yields 8.469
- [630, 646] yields 7.634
